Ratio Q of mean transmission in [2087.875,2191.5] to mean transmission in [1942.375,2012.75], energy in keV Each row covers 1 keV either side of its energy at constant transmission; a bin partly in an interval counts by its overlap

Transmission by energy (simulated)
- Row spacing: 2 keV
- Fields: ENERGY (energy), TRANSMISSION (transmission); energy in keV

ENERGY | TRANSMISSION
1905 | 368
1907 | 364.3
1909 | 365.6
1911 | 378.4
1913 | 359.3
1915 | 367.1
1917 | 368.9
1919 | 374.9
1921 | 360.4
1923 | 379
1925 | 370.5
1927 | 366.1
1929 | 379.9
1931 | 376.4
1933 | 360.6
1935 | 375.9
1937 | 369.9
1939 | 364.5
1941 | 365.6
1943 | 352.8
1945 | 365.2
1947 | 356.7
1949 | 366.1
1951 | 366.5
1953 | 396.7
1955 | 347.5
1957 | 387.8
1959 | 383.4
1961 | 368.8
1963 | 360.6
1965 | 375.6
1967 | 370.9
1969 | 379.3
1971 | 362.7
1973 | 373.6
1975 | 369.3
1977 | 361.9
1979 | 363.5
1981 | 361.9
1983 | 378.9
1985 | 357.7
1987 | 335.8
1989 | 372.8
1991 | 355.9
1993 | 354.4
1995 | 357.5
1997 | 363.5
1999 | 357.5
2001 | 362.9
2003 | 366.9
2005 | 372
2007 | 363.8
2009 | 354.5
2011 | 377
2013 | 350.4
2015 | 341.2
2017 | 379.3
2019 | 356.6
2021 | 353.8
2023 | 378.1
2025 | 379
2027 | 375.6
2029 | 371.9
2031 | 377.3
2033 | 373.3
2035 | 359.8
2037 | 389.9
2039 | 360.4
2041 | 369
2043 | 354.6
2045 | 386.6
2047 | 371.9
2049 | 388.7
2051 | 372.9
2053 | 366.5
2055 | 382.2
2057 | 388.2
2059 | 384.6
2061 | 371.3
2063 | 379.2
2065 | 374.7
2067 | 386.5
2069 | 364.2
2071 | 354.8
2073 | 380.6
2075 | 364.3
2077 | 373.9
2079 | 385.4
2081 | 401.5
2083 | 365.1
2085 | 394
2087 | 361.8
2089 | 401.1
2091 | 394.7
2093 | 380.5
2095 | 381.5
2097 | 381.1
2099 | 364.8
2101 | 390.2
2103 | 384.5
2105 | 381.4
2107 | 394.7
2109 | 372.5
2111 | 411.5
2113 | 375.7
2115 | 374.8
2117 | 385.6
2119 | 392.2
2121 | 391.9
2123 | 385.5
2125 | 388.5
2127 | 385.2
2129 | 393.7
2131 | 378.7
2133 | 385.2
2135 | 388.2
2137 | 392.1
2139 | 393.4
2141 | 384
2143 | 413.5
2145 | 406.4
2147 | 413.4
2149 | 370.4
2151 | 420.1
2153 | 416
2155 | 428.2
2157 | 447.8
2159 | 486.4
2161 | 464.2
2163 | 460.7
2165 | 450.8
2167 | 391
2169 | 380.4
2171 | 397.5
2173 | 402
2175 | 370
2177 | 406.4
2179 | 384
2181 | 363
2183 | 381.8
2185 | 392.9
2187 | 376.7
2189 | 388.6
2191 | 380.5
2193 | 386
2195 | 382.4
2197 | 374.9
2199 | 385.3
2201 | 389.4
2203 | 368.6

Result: 1.08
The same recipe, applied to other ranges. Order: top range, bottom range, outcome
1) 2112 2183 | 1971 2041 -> 1.10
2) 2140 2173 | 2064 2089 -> 1.12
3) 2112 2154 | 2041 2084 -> 1.04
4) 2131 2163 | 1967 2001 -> 1.14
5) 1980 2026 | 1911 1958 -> 0.98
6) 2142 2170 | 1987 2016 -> 1.18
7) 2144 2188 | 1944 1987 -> 1.11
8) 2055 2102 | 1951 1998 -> 1.03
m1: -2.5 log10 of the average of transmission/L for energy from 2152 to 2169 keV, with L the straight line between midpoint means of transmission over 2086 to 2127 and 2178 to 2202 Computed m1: -0.15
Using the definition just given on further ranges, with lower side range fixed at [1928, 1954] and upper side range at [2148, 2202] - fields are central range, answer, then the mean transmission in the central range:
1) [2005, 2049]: 0.04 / 368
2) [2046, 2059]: 0.02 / 379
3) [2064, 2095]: 0.03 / 379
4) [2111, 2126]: 0.02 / 387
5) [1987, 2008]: 0.05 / 361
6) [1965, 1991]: 0.03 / 366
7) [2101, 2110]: 0.02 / 384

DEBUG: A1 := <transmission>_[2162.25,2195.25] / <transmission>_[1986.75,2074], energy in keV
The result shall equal 1.1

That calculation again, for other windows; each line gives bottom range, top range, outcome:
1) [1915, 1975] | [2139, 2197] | 1.09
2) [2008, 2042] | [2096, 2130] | 1.05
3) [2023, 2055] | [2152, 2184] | 1.11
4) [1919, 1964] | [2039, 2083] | 1.02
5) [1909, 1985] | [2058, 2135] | 1.04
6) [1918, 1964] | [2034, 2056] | 1.01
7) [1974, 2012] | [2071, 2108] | 1.05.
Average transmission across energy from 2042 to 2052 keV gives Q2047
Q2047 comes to 375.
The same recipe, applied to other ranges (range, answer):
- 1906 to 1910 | 365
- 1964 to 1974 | 372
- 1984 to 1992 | 356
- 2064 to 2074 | 372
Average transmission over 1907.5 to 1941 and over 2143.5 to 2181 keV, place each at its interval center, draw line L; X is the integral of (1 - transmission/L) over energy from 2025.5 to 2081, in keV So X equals 2.7 keV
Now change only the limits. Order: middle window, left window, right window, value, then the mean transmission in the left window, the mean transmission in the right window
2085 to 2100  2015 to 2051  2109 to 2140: 0.01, 371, 388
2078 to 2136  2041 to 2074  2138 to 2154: 0.75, 375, 402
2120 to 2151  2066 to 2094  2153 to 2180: 1.03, 379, 421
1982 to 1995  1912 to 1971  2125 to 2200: 0.58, 369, 400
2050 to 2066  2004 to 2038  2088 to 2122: -0.07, 368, 386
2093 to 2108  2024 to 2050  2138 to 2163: 0.68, 374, 422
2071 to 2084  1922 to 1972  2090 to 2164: 0.48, 370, 399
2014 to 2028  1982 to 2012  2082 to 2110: 0.03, 362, 382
